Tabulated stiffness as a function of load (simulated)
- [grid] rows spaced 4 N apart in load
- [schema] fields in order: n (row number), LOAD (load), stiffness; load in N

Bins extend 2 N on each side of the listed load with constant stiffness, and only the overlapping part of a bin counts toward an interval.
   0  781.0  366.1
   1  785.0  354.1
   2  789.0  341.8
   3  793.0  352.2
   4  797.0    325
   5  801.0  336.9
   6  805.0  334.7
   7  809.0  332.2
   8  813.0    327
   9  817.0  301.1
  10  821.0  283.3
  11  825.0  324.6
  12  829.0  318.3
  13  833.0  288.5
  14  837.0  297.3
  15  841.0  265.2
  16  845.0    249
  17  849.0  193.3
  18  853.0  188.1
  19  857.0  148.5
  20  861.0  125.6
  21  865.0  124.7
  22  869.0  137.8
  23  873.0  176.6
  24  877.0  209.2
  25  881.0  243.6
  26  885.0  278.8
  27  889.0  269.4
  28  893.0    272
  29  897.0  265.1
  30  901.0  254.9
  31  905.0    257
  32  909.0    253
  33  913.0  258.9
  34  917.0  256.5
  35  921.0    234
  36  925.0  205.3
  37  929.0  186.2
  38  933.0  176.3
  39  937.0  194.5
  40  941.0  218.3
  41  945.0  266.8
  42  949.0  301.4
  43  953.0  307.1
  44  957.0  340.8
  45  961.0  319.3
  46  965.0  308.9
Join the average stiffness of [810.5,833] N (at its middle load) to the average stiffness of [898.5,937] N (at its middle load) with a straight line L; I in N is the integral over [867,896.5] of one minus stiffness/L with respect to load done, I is 3.35 N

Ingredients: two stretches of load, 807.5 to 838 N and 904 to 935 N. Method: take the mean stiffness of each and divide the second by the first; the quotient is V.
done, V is 0.74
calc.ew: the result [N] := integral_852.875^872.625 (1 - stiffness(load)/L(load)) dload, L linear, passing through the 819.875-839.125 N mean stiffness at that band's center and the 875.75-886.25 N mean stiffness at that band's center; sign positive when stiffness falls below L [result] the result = 9.05 N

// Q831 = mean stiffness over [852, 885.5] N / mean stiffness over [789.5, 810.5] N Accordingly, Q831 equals 0.53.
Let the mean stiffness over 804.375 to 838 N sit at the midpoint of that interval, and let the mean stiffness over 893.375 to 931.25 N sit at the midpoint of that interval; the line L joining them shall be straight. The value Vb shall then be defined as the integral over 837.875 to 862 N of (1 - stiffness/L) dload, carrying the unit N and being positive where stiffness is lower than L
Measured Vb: 7.32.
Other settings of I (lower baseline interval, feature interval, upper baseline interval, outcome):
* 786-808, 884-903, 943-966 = 3.09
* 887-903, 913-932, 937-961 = 3.56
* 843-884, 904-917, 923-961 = -2.04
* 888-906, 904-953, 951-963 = 9.58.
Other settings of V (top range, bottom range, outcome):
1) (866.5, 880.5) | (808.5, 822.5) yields 0.58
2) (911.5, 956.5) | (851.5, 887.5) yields 1.31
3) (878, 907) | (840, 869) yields 1.46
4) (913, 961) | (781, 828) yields 0.75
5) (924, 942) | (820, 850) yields 0.69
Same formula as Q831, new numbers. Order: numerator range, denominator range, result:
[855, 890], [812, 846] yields 0.64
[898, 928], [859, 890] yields 1.26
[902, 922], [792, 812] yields 0.76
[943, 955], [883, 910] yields 1.10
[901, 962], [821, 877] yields 1.14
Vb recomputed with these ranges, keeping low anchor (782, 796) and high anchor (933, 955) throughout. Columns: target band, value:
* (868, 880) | 4.52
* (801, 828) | 1.14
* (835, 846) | 1.52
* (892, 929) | 3.43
